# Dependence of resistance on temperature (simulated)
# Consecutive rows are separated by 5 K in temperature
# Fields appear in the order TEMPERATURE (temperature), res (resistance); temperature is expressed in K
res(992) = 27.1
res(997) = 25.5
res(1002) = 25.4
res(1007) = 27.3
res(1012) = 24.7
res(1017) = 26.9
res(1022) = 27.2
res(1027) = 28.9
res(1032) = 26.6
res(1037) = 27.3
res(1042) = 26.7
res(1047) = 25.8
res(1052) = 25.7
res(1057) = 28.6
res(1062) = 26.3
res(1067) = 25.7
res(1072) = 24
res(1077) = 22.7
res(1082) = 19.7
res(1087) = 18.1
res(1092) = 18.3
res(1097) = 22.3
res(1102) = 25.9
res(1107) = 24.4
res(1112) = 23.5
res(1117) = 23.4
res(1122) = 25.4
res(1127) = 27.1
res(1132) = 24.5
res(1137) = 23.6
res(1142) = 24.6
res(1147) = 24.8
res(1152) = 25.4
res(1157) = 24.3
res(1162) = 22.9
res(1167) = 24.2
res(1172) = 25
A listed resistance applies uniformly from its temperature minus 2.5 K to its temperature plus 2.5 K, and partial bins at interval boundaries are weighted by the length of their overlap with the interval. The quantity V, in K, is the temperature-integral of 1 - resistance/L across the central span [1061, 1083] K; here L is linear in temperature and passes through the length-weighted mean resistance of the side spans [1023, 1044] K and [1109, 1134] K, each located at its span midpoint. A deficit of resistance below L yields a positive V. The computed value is 2.1 K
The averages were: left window 27.4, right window 24.8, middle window 23.8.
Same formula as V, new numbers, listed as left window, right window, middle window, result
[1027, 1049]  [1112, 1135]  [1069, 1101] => 5.7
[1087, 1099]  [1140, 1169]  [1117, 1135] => -2.5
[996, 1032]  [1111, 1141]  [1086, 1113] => 3.1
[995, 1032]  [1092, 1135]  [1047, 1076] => -0.5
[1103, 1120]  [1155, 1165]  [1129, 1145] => -0.4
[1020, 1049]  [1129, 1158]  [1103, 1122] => 0.9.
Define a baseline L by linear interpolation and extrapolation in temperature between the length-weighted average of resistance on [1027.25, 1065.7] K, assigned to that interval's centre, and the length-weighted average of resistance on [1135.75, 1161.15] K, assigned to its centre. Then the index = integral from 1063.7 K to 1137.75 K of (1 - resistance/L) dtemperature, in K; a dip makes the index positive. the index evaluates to 6.6 K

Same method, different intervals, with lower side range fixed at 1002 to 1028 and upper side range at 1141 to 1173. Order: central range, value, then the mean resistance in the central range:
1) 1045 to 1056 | 0.0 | 26.1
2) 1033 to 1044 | -0.3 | 27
